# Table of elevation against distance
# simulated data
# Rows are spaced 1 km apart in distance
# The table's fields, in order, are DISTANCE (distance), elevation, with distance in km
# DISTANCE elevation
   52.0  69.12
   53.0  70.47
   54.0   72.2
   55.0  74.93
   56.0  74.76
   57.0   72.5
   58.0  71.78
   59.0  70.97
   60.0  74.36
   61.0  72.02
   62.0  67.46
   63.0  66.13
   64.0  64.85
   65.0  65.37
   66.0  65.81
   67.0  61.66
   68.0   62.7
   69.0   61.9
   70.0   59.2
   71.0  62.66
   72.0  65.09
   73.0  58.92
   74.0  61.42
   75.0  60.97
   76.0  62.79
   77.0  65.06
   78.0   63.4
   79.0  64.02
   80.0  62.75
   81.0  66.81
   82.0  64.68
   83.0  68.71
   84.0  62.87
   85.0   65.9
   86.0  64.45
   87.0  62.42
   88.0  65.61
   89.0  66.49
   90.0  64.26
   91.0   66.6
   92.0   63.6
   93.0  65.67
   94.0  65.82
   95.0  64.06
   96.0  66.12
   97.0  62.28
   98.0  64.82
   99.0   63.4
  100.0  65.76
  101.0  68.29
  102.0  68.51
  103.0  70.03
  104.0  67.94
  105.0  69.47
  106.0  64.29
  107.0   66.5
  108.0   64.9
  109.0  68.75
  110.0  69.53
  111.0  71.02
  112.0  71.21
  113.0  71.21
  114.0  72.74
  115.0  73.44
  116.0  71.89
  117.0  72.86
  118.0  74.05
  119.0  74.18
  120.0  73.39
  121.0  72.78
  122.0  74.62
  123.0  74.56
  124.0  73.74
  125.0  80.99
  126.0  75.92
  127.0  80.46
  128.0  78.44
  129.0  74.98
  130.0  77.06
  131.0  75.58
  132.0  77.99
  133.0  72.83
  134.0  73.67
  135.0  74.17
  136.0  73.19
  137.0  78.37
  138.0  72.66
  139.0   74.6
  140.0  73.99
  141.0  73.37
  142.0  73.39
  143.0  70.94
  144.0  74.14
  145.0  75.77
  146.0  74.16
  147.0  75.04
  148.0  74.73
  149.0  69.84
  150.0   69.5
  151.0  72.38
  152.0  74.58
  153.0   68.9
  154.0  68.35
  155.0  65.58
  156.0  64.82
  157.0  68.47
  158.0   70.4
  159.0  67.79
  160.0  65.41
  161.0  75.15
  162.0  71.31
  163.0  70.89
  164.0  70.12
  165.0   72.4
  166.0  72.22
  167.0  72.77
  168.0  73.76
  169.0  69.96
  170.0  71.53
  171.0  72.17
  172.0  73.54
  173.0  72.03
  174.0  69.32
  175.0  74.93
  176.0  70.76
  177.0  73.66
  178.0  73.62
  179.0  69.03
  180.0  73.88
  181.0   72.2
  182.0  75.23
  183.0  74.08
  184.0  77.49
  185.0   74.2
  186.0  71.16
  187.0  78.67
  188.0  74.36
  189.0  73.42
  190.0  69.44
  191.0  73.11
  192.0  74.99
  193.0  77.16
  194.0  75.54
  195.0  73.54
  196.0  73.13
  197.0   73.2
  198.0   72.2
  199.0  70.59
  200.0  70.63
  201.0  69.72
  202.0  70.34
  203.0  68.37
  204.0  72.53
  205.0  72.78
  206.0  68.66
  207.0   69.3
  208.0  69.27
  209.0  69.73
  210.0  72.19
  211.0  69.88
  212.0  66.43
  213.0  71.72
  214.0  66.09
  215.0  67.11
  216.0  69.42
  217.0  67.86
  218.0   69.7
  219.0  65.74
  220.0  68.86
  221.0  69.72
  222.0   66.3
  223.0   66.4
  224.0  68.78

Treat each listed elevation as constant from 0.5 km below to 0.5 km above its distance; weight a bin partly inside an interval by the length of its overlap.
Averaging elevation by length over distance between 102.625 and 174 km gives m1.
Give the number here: 72.3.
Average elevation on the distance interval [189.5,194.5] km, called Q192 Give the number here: 74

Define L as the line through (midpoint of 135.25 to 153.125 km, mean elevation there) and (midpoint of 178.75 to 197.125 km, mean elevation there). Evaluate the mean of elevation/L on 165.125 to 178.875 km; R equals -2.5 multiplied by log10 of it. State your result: 0.02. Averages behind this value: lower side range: 73.4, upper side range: 74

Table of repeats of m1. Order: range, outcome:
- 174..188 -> 73.6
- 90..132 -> 70.5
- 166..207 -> 72.6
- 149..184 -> 71.3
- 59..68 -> 67.2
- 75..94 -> 64.7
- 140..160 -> 71.1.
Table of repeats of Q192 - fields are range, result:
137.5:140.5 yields 73.8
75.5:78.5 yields 63.8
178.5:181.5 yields 71.7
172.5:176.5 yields 71.8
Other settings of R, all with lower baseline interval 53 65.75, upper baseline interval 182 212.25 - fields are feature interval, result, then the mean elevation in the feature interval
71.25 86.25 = 0.11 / 63.8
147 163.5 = 0.03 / 70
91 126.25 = 0.02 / 69.6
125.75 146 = -0.05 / 75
